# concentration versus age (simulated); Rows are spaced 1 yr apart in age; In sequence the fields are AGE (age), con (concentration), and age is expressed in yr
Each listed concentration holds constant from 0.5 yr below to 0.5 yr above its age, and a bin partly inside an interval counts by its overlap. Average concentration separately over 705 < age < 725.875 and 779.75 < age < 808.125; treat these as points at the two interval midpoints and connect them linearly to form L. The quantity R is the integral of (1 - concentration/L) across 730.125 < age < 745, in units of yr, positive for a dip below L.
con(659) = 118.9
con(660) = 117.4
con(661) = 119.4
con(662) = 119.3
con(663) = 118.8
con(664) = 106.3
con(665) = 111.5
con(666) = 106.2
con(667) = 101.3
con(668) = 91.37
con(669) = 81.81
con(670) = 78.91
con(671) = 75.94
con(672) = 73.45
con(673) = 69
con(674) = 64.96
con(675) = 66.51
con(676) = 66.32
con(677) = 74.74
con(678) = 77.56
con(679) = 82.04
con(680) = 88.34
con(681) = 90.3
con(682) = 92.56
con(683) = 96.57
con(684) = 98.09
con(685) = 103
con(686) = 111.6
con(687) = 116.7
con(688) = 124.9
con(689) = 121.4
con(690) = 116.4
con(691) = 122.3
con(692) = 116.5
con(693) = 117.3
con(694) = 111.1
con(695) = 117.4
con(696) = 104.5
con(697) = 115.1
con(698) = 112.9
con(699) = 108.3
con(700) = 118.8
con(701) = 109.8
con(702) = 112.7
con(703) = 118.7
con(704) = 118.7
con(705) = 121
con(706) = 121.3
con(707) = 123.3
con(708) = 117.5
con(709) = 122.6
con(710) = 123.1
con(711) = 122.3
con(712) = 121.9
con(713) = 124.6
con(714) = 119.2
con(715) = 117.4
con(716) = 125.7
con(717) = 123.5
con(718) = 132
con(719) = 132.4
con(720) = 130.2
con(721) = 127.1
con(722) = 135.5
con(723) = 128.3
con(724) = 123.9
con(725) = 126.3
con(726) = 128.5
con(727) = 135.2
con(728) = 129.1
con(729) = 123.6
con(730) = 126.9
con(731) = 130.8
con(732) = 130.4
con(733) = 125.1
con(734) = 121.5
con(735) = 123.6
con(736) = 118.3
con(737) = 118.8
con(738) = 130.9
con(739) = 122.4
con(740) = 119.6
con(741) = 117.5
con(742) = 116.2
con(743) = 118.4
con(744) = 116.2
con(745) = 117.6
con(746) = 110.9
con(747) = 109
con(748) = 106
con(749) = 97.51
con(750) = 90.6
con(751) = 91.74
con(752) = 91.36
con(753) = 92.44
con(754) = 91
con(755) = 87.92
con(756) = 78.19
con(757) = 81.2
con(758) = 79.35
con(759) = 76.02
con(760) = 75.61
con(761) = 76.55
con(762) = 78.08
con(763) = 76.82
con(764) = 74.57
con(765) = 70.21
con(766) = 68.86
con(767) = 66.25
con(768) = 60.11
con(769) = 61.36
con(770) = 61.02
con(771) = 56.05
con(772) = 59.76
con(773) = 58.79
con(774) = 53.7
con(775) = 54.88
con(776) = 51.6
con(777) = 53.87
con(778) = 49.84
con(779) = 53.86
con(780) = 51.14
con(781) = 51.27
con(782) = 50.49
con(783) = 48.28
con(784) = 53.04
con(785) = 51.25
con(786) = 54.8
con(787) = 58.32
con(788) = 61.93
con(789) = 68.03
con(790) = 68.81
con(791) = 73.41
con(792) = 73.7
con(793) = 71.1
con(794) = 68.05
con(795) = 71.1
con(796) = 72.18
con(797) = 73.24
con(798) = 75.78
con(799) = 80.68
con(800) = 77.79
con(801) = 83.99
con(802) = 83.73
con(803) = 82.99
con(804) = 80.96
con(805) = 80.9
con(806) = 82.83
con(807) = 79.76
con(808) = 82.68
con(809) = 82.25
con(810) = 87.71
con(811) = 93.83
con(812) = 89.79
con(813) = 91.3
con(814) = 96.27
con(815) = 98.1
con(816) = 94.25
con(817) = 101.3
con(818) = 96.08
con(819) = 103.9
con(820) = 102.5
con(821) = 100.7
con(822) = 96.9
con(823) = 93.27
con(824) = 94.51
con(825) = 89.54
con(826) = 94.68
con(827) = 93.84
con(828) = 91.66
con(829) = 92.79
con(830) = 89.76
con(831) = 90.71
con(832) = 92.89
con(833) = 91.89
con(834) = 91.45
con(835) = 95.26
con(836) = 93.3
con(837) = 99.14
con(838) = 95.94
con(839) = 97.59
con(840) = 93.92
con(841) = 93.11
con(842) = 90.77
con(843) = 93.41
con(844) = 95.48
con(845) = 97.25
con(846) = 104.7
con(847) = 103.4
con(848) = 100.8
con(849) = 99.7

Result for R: -1.7 yr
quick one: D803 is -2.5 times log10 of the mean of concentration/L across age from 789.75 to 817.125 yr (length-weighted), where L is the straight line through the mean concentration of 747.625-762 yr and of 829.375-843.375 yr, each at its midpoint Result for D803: 0.11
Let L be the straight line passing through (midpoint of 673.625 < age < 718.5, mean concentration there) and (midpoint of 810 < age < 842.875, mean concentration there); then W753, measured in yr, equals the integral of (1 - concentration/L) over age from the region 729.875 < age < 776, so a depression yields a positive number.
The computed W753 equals 4.8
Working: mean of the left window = 109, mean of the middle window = 92.5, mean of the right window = 94.6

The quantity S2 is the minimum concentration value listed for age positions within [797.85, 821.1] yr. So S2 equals 75.78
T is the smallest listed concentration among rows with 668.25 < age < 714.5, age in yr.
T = 64.96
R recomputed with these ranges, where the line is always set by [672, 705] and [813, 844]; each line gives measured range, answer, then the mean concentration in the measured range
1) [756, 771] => 4.1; 71.5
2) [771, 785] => 6.4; 53.2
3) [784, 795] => 3.7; 64.7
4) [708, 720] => -2.8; 124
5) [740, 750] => -1.2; 111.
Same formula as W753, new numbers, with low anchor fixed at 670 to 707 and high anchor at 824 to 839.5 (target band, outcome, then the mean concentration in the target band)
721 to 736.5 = -4.3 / 127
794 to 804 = 1.9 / 77.6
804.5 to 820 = 0.6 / 91.1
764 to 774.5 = 3.8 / 62.2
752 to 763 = 1.8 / 81.9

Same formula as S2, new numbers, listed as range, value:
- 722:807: 48.28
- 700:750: 90.6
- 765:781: 49.84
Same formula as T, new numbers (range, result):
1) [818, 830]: 89.54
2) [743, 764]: 74.57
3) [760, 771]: 56.05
